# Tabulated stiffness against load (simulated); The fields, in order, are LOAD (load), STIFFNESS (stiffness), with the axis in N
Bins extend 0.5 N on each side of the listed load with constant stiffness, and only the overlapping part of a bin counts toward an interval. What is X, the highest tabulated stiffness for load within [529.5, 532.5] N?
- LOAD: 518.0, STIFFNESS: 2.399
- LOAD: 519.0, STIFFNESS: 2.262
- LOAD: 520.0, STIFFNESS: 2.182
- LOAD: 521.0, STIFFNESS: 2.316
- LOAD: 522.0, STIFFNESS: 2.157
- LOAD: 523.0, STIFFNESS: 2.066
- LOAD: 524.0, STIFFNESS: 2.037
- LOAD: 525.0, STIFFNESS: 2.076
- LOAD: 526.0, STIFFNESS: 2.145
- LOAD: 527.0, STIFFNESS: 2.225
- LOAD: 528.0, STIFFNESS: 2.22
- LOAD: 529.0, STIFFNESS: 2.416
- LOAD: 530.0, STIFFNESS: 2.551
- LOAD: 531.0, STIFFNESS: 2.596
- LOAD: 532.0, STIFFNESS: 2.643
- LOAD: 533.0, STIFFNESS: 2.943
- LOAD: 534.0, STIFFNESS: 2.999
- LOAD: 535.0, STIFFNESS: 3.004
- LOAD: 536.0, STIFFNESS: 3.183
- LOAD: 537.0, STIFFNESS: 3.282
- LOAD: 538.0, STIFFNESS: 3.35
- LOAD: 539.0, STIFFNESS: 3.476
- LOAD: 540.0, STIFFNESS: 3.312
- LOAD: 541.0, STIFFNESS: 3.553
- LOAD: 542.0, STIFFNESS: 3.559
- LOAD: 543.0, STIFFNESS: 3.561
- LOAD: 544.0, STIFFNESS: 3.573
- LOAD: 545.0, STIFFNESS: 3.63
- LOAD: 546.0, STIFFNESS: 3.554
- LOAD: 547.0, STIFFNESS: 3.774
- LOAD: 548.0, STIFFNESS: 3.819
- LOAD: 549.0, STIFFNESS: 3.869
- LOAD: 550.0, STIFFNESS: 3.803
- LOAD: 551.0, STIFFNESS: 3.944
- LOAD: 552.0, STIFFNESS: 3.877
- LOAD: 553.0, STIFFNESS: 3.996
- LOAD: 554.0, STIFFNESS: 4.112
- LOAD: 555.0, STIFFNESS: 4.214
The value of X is 2.643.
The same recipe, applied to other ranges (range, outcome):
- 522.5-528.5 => 2.225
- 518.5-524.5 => 2.316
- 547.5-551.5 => 3.944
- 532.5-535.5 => 3.004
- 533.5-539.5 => 3.476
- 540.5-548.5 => 3.819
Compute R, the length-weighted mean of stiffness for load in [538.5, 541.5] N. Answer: 3.45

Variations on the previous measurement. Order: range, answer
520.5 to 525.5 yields 2.13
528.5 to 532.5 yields 2.55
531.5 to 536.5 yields 2.95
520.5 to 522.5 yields 2.24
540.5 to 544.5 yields 3.56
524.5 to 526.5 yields 2.11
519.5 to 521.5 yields 2.25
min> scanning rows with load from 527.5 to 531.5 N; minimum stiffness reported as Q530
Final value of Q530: 2.22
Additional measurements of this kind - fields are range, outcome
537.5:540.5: 3.312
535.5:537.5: 3.183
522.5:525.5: 2.037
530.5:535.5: 2.596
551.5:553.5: 3.877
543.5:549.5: 3.554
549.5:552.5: 3.803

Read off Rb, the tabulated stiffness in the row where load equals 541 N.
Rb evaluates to 3.553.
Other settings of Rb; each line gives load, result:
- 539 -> 3.476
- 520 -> 2.182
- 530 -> 2.551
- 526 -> 2.145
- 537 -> 3.282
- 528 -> 2.22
